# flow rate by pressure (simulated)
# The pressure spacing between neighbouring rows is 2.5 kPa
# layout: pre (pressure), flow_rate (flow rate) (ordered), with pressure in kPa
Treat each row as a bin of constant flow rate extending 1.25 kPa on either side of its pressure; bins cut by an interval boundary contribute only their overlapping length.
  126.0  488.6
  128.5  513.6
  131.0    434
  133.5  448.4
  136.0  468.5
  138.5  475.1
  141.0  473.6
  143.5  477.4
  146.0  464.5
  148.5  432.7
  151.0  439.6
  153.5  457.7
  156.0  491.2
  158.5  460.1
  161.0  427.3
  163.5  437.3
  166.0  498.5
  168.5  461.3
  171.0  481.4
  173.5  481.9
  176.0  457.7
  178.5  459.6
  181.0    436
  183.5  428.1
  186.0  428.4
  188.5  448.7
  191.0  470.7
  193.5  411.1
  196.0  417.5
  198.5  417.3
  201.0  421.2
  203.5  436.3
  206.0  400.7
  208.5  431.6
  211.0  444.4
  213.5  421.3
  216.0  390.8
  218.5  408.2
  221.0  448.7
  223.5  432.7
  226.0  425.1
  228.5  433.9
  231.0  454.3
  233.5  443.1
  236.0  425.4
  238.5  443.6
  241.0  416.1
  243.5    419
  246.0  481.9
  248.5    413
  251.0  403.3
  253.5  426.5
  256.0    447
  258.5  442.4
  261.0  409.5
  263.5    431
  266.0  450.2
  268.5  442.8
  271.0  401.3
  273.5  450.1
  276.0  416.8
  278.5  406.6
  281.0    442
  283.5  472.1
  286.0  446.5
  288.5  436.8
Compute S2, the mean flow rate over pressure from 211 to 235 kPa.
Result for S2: 429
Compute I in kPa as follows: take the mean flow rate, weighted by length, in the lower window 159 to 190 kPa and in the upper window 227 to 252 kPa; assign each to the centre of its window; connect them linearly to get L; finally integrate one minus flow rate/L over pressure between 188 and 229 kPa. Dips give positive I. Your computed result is 1.56 kPa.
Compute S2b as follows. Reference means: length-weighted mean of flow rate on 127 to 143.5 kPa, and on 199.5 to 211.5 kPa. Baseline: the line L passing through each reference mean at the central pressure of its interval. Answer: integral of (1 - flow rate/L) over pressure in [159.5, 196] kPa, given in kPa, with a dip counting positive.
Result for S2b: -0.6 kPa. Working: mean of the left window 470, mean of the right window 426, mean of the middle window 451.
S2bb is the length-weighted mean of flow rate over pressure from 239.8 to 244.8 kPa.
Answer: 418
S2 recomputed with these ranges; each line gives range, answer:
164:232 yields 439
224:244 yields 433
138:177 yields 463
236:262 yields 430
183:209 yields 428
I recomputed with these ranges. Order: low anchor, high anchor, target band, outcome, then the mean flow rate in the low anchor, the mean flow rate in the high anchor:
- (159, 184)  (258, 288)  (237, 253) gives 0.4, 458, 434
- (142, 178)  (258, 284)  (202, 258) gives 1.7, 462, 432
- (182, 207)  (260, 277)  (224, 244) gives -0.2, 428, 429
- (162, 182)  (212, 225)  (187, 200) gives 0.3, 464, 421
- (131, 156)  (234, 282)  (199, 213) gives 0.6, 460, 430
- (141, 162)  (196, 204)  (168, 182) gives -0.7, 458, 423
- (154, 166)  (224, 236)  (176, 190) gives 0.3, 459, 437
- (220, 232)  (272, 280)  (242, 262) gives 0.0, 438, 424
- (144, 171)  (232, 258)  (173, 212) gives 1.1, 459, 432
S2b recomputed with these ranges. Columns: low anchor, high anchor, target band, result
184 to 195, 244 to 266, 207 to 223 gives 0.4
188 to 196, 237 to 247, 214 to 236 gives 0.5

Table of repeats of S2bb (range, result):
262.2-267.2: 440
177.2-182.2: 448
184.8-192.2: 449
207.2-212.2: 438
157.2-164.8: 442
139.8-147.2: 472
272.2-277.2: 433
